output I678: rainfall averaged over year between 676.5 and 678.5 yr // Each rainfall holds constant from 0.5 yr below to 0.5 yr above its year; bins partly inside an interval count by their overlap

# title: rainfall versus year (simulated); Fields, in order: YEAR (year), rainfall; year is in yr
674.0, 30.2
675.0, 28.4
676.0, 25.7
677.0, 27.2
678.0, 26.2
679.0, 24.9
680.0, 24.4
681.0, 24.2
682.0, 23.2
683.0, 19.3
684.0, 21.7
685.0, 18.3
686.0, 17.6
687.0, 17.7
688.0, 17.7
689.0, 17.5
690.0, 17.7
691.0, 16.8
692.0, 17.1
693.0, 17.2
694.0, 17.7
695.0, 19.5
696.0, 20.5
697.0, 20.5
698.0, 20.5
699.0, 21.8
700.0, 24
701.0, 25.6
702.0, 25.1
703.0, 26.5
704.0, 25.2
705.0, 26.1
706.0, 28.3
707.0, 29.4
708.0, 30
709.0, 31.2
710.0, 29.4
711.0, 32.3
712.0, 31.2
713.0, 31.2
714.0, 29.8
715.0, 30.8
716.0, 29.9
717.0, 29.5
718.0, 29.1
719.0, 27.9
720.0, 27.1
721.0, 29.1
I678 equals 26.7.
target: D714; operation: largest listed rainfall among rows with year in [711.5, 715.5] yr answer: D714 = 31.2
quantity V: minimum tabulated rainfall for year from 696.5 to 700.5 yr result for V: 20.5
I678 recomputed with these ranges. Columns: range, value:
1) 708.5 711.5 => 31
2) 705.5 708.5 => 29.2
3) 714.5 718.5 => 29.8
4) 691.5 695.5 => 17.9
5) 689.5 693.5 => 17.2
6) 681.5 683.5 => 21.2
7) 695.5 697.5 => 20.5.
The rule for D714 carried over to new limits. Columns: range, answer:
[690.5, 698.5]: 20.5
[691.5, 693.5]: 17.2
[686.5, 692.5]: 17.7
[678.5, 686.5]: 24.9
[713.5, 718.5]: 30.8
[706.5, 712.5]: 32.3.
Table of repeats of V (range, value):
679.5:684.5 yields 19.3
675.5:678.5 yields 25.7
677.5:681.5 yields 24.2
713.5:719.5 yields 27.9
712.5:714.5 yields 29.8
